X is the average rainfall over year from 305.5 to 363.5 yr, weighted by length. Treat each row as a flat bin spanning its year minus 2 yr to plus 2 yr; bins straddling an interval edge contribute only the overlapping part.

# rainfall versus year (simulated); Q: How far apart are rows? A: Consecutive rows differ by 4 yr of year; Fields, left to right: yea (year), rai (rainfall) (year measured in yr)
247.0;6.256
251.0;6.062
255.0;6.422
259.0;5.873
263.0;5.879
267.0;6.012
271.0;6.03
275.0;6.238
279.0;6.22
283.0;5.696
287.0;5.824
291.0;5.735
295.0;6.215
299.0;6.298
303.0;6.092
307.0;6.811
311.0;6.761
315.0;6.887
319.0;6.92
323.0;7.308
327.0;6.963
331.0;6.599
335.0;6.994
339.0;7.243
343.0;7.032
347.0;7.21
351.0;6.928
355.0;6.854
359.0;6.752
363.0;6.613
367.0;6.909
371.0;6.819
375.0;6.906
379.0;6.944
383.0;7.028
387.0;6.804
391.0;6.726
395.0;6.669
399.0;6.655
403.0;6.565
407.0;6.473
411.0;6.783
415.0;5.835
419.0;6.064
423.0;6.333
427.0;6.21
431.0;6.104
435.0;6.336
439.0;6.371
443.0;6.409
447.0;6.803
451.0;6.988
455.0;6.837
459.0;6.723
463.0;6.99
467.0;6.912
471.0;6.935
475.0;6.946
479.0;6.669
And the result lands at 6.93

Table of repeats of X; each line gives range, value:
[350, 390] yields 6.85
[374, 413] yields 6.75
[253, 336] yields 6.36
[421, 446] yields 6.31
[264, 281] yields 6.11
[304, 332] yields 6.87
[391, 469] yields 6.53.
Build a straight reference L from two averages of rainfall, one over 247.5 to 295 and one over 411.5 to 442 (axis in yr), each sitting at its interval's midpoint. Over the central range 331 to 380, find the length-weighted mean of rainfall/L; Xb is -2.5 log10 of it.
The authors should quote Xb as -0.13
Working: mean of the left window 6.02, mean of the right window 6.22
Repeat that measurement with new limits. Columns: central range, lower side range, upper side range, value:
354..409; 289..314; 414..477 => -0.05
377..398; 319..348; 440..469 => 0.02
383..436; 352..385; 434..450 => 0.04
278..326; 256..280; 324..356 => 0.02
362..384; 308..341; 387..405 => -0.02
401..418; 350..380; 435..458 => 0.06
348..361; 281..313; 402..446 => -0.10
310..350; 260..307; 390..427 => -0.13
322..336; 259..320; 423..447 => -0.11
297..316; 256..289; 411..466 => -0.08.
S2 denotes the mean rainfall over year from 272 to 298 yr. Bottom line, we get 6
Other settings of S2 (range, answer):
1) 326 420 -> 6.77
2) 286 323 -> 6.46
